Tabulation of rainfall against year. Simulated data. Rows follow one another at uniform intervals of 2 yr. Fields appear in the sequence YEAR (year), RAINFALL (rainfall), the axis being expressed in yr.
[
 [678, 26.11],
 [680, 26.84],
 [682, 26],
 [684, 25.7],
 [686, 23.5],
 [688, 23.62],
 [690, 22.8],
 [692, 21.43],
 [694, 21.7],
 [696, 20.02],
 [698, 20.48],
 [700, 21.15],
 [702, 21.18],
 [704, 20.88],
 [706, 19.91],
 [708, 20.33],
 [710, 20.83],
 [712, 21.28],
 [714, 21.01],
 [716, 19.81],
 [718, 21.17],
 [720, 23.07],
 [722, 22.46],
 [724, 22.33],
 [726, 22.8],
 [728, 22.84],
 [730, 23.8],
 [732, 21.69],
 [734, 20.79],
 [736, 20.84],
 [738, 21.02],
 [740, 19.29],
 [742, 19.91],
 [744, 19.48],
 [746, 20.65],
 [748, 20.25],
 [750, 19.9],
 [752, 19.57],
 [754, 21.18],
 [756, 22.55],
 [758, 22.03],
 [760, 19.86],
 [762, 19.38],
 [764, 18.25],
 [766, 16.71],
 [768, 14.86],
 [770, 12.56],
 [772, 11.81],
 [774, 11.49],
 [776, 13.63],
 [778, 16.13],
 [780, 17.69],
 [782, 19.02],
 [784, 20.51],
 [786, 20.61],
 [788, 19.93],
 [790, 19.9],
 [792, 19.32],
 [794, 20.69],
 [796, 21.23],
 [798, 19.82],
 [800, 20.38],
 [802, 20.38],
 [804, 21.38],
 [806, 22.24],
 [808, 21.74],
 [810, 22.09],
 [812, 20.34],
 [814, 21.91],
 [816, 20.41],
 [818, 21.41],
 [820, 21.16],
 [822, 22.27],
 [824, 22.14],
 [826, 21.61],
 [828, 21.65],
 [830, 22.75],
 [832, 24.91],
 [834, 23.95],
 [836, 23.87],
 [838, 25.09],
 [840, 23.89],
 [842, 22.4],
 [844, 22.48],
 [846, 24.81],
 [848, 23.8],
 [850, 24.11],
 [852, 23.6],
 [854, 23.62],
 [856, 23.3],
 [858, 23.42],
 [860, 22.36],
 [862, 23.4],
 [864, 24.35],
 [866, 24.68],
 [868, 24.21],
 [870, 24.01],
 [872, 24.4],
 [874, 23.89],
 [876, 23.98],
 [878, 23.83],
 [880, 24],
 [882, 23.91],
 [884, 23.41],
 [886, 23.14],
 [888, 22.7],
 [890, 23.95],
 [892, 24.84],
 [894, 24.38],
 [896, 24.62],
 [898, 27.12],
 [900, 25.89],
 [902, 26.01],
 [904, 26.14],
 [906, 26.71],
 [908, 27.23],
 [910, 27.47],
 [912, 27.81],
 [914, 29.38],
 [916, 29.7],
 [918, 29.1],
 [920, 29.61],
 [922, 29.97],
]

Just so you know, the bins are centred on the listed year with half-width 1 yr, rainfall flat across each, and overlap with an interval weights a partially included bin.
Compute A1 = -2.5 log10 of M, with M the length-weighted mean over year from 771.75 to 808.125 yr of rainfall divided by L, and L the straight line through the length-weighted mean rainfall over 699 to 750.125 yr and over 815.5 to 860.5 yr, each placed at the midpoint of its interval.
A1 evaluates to 0.176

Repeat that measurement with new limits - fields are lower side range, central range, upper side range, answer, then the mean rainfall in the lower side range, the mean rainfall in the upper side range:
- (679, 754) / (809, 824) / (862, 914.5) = 0.10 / 21.6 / 25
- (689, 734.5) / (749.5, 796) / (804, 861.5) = 0.21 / 21.5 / 22.7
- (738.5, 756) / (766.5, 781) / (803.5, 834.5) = 0.42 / 20.2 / 22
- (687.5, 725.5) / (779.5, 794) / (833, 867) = 0.15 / 21.3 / 23.7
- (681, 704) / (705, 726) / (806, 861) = 0.06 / 22.4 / 22.8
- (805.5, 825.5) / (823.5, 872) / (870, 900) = -0.04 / 21.6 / 24.2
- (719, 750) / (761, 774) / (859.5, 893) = 0.39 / 21.4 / 23.8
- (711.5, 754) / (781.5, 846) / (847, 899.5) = 0.05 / 21.1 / 24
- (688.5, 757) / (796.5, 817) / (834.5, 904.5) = 0.09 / 21.1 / 24.1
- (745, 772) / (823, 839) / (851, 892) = -0.06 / 18.8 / 23.7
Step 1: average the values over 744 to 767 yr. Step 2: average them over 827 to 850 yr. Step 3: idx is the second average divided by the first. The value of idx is 1.2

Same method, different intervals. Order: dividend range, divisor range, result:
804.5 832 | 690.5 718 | 1.05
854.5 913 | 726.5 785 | 1.30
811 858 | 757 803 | 1.26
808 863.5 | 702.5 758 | 1.08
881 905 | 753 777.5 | 1.45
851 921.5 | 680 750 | 1.16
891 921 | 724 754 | 1.29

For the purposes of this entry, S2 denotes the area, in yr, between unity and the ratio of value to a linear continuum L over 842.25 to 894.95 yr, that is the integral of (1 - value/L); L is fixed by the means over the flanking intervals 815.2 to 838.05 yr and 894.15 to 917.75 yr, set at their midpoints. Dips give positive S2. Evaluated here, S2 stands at 2.4 yr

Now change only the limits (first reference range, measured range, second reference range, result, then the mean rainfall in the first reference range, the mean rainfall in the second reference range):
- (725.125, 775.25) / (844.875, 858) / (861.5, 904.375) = -0.4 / 19.3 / 24.4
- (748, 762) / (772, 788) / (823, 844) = 3.5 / 20.7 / 23.2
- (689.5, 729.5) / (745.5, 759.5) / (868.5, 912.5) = 0.9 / 21.4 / 24.9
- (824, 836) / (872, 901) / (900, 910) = 1.6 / 23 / 26.6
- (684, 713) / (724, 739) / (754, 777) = -2.2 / 21.5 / 16.8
